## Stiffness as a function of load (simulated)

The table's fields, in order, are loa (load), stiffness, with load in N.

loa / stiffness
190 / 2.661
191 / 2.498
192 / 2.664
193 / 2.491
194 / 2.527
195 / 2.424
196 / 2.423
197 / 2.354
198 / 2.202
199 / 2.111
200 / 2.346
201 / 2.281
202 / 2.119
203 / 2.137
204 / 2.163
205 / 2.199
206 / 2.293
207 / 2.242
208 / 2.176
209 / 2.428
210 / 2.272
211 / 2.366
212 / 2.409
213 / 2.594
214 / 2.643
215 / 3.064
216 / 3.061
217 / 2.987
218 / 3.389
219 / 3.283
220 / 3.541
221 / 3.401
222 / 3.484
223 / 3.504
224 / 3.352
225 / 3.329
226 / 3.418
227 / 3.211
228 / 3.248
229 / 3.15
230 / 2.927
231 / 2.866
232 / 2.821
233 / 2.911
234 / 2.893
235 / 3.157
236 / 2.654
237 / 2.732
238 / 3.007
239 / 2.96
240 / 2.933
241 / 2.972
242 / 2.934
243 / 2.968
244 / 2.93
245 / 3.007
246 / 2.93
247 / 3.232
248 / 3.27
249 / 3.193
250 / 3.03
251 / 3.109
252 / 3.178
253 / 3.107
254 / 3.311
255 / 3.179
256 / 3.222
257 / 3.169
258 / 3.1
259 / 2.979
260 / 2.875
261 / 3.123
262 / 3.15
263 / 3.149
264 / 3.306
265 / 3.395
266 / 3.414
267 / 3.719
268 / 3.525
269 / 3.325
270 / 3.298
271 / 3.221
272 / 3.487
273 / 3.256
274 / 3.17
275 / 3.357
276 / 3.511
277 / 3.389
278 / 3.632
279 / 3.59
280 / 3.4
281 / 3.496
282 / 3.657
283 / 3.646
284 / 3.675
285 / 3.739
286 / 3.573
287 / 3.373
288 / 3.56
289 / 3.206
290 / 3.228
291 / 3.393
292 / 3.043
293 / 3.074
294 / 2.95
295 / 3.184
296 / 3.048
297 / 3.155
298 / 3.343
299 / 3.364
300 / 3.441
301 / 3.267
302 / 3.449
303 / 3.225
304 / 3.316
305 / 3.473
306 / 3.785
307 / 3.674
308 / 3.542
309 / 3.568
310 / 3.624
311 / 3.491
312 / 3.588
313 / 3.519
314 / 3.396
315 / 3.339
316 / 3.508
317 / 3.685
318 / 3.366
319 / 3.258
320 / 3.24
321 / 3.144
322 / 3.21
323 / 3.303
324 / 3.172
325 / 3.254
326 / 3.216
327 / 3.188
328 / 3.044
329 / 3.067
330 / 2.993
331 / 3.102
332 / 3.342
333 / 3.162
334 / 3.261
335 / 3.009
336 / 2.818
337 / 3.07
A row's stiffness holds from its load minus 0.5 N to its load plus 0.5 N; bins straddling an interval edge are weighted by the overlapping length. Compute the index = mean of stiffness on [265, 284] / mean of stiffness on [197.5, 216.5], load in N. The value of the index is 1.5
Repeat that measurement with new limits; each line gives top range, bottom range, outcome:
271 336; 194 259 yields 1.17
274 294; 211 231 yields 1.10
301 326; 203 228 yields 1.19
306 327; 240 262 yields 1.11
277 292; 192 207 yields 1.52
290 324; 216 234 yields 1.05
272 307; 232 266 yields 1.11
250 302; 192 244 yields 1.20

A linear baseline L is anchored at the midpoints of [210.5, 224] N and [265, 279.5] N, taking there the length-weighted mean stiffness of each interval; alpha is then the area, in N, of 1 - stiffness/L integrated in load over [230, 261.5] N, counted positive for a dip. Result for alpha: 2.2 N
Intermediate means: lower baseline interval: 3.07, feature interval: 3.02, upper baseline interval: 3.42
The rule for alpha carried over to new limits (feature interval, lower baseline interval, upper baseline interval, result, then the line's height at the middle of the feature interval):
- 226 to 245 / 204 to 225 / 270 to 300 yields 0.1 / 2.99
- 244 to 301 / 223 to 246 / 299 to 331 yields -1.9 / 3.18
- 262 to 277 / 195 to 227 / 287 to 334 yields -1.5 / 3.06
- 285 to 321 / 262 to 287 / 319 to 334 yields -0.9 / 3.3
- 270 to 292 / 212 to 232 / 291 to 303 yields -1.6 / 3.2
